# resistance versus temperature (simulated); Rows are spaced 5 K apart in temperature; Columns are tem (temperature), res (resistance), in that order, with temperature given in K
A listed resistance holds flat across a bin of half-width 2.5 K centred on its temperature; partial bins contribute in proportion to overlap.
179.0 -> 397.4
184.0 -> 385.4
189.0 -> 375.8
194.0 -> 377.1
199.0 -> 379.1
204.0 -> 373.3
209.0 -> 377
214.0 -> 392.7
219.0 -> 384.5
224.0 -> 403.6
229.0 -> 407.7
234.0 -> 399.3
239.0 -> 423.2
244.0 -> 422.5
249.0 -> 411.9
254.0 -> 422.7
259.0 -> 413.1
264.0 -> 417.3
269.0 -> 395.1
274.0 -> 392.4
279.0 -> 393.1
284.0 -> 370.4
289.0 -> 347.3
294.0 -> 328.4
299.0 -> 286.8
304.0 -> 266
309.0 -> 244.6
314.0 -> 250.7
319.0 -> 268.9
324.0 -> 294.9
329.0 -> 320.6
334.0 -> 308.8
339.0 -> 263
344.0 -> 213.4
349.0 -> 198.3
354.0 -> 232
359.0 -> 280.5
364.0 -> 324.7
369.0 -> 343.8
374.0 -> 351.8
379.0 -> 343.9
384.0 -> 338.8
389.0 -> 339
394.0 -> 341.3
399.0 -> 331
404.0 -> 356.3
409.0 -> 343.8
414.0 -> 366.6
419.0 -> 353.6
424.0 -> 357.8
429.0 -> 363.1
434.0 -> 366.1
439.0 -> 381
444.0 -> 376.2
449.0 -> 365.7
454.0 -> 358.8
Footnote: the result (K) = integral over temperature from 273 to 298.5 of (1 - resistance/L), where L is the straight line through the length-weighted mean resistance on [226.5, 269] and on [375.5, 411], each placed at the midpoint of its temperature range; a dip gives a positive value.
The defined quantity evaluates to 2.37 K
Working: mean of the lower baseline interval 414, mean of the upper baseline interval 342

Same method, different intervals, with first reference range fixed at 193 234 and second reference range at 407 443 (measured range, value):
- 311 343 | 8.0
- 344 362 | 6.5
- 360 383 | 2.0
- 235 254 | -1.7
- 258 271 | -0.9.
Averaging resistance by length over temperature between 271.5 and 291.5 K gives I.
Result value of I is 376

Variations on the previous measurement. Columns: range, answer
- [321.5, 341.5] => 297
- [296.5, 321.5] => 263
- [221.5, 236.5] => 404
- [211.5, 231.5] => 397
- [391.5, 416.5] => 348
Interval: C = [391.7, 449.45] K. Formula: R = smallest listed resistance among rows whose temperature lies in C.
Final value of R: 331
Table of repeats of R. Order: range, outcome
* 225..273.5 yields 395.1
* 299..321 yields 244.6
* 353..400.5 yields 232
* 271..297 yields 328.4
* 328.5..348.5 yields 213.4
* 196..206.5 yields 373.3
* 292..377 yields 198.3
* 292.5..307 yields 266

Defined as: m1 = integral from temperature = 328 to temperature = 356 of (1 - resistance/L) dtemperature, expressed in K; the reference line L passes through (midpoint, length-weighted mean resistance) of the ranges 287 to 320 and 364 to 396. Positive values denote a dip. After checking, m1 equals 5.3 K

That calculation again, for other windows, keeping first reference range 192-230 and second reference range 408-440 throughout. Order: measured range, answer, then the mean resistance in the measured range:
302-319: 5.4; 256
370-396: 1.7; 343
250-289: -1.9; 398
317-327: 2.4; 284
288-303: 2.5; 313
